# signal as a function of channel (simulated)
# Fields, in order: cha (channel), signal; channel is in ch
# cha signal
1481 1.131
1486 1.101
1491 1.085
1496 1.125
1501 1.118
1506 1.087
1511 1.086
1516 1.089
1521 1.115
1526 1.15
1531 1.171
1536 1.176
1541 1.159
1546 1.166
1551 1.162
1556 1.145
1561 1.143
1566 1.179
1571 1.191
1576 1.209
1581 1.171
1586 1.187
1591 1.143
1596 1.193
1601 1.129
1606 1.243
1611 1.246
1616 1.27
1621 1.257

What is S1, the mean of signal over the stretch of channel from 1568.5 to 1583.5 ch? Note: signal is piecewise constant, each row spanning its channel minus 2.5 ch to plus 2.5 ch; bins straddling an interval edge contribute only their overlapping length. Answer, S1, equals 1.19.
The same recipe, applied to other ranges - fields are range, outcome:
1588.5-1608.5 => 1.18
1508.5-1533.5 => 1.12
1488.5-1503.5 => 1.11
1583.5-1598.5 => 1.17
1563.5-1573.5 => 1.19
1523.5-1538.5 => 1.17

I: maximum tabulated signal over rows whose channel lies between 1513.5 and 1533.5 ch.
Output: 1.171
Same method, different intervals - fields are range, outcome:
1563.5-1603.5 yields 1.209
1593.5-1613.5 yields 1.246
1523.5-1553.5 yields 1.176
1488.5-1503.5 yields 1.125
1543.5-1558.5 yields 1.166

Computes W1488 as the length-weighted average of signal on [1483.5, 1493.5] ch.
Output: 1.09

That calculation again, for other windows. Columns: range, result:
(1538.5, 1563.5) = 1.16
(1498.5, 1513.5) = 1.1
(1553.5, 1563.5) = 1.14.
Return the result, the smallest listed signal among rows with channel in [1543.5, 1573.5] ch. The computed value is 1.143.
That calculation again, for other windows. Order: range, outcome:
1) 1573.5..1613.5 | 1.129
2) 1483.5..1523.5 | 1.085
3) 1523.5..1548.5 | 1.15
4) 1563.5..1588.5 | 1.171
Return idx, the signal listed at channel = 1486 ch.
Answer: 1.101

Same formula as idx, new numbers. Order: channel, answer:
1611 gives 1.246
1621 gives 1.257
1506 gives 1.087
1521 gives 1.115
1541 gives 1.159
